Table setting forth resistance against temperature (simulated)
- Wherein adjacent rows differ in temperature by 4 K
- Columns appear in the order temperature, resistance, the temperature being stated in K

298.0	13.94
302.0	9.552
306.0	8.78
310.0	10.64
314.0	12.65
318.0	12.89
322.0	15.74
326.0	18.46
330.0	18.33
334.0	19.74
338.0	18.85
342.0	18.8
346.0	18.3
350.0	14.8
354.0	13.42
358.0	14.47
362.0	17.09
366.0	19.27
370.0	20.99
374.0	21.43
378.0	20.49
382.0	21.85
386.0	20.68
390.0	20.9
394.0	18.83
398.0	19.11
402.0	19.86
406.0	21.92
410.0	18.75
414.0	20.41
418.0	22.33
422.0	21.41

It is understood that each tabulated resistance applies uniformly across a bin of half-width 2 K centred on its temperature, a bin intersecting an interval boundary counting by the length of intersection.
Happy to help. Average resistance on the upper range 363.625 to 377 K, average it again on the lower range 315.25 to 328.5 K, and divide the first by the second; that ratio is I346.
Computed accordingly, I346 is 1.31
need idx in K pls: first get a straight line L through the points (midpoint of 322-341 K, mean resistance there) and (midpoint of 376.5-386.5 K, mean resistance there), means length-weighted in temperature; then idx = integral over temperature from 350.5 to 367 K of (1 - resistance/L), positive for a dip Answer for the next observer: 3.5 K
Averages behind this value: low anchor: 18.5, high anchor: 21.1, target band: 15.8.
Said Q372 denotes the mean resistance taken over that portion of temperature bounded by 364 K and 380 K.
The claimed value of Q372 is 20.5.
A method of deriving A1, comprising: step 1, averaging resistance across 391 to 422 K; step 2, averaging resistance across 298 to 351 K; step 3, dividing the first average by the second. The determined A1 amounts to 1.34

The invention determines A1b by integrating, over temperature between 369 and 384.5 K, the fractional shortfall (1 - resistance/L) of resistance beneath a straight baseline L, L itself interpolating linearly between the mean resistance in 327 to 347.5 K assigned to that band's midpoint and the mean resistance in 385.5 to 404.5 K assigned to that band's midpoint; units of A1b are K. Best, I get -1.3 K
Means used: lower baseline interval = 18.8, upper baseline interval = 19.9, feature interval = 21.2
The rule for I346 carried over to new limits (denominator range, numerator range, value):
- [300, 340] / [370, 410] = 1.41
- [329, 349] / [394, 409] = 1.07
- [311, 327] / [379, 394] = 1.44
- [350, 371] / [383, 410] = 1.21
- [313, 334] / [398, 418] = 1.26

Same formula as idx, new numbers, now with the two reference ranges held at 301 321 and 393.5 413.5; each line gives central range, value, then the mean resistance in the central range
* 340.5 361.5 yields -1.57 K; 16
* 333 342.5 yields -3.77 K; 19.1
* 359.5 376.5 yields -3.11 K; 19.6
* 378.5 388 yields -1.72 K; 21.1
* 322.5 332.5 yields -4.18 K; 18.1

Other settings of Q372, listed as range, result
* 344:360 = 15.2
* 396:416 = 20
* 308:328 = 14.1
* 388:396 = 19.9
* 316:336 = 17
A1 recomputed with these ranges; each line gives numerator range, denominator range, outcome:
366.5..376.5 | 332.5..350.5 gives 1.14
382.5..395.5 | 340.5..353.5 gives 1.21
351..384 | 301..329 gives 1.43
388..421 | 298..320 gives 1.82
